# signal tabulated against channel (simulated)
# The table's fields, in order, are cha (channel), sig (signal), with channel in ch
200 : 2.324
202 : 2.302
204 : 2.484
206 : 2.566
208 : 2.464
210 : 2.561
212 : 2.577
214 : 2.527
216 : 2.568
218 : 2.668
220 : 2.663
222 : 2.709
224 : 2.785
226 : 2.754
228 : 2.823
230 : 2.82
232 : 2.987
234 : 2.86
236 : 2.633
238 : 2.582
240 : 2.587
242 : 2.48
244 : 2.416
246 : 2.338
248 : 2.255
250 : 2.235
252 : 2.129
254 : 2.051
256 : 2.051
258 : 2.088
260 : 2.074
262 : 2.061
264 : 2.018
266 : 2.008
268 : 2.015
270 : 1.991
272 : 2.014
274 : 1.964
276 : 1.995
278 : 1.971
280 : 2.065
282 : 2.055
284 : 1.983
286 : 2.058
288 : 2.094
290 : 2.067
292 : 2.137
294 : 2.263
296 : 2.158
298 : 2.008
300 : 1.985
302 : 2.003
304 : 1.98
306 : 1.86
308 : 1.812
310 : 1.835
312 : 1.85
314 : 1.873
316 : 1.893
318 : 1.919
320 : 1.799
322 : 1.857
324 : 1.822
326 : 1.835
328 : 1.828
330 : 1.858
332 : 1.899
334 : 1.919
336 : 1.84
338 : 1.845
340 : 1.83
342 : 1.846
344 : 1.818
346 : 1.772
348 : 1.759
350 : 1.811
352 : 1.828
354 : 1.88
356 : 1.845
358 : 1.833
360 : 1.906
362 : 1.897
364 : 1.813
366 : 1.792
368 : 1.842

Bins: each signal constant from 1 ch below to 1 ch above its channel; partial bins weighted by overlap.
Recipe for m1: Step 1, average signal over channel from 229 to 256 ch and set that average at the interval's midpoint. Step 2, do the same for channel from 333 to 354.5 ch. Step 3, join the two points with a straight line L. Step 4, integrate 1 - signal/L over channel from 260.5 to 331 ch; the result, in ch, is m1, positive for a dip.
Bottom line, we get 5.4 ch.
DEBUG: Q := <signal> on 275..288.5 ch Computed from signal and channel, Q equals 2.03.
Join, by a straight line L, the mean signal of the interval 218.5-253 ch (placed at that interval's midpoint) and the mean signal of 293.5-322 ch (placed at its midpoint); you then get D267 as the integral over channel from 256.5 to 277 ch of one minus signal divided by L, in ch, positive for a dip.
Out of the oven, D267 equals 2.5 ch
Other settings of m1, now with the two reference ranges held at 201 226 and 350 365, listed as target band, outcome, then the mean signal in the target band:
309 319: 0.96 ch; 1.87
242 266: 2.16 ch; 2.16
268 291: 2.29 ch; 2.02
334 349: 0.87 ch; 1.82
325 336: 0.69 ch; 1.87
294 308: 0.89 ch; 2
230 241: -1.19 ch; 2.74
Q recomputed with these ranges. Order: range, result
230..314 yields 2.15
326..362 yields 1.84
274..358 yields 1.92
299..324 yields 1.89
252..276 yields 2.03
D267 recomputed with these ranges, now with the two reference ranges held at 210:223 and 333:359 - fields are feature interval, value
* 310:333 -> 1.4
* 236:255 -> 0.7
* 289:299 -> 0.1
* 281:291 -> 0.7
